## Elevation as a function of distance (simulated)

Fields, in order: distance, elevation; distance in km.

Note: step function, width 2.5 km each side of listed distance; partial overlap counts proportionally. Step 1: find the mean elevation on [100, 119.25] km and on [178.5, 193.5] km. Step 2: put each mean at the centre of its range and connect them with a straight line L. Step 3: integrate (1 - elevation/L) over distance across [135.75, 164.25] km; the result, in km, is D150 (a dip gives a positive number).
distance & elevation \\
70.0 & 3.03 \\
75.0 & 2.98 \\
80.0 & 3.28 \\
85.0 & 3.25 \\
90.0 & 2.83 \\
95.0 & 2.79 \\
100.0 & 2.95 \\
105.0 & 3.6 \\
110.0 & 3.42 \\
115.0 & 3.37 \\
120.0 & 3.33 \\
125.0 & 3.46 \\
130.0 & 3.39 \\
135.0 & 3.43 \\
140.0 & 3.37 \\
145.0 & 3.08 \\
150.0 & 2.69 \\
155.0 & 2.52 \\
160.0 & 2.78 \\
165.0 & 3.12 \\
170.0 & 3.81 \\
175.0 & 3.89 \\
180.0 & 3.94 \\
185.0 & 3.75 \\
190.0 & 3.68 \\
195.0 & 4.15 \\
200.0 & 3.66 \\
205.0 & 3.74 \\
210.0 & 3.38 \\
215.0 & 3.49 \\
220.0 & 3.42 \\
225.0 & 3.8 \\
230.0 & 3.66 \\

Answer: 5.3 km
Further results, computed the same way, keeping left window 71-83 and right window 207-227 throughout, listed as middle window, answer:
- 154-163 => 1.8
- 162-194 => -2.8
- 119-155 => 1.0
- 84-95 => 0.7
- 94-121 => -0.4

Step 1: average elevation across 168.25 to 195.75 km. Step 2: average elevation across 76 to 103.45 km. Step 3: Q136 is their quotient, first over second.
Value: 1.27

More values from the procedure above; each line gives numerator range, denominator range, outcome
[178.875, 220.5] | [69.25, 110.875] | 1.18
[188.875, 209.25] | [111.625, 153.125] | 1.16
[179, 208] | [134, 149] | 1.18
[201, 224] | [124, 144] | 1.05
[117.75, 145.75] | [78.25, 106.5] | 1.09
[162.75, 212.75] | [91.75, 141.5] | 1.12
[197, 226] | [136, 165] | 1.22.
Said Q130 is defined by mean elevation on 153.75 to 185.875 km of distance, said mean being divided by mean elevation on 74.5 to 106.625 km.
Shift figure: 1.11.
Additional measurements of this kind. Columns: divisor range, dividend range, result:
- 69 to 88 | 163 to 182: 1.18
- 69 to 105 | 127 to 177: 1.05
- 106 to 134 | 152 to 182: 0.98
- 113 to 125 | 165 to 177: 1.10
